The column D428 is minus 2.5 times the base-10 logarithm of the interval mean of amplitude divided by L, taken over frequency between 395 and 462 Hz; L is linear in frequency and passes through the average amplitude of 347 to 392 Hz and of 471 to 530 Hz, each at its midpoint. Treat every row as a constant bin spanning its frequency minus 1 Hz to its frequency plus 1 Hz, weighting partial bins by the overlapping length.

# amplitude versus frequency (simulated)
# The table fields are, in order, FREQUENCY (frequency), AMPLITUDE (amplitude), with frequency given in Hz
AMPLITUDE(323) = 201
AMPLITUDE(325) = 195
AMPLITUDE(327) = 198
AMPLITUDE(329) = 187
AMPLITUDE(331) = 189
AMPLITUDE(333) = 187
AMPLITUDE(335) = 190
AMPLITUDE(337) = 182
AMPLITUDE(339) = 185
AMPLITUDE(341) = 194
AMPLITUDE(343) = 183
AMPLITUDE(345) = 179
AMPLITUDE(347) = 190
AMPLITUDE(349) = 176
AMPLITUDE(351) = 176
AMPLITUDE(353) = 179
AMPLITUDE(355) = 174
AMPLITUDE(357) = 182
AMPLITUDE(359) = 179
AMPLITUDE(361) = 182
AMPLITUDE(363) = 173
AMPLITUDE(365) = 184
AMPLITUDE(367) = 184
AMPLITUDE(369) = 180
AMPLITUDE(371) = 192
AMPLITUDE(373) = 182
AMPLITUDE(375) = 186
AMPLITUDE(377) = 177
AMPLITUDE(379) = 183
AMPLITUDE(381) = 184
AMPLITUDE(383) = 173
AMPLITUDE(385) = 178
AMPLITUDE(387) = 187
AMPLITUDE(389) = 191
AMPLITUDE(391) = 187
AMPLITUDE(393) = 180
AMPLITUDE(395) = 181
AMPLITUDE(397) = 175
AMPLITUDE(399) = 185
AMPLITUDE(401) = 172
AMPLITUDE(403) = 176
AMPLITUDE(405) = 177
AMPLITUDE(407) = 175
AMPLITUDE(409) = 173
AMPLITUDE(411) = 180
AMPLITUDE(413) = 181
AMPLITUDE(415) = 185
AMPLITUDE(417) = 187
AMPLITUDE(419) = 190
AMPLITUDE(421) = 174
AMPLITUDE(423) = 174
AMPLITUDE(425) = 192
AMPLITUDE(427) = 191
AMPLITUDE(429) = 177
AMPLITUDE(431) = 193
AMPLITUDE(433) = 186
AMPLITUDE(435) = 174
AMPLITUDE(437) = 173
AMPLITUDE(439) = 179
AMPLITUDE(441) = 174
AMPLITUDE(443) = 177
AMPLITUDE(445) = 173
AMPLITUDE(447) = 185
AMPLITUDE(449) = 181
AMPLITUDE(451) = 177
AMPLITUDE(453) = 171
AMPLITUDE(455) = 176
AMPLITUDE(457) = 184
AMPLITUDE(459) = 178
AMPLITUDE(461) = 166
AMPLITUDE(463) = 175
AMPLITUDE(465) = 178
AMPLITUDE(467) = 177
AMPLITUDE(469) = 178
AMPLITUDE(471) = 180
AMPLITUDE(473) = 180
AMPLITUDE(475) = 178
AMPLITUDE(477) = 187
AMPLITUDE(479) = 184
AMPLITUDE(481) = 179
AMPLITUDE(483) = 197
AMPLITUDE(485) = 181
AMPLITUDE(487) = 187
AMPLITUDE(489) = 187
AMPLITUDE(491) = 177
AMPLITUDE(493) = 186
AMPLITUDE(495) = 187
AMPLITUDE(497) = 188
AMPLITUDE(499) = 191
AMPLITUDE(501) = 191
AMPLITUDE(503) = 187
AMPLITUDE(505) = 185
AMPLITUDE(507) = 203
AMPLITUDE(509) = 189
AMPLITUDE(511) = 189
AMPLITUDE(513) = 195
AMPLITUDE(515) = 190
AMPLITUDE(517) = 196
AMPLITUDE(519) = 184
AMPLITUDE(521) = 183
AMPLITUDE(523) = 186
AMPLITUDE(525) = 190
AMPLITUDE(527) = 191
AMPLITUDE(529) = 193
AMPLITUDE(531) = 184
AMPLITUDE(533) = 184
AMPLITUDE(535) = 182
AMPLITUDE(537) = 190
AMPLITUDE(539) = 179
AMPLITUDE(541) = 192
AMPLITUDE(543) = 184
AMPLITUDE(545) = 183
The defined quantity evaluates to 0.03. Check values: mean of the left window 182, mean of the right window 187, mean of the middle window 179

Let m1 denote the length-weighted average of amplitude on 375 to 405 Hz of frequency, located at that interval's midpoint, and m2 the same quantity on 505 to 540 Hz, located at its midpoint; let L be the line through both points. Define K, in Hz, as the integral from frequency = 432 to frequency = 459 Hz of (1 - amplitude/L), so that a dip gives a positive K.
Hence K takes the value 0.9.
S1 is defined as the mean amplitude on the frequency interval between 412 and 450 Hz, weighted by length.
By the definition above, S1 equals 181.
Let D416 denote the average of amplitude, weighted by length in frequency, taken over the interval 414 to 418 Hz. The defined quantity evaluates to 186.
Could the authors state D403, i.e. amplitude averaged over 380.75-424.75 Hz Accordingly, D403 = 180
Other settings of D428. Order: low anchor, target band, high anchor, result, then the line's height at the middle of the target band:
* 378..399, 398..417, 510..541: 0.03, 183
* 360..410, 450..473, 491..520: 0.06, 186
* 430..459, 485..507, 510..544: -0.02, 184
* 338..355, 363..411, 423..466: 0.00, 181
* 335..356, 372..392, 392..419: -0.01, 180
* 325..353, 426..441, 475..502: 0.03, 186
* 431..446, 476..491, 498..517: 0.01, 187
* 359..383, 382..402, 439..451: 0.00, 181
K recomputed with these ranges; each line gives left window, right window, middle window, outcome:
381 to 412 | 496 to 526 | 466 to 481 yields 0.5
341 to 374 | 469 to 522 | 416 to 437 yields 0.1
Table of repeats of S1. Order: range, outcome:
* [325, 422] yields 182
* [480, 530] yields 188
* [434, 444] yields 175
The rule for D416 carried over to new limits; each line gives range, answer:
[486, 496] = 185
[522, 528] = 189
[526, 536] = 187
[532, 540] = 184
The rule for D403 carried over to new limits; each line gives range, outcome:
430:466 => 178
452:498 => 181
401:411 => 175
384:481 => 180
